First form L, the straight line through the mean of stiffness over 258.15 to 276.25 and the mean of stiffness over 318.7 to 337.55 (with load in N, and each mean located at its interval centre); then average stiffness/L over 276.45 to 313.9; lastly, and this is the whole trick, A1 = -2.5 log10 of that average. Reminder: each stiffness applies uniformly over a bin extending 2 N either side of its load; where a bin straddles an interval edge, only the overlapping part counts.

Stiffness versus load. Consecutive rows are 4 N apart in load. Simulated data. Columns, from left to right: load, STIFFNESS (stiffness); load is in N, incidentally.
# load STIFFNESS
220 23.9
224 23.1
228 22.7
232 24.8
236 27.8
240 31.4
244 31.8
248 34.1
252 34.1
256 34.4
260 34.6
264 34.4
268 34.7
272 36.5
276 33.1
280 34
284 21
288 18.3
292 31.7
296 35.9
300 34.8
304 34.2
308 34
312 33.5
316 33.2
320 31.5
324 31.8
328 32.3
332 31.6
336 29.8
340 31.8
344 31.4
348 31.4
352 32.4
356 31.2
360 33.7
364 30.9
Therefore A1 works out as 0.078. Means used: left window 34.8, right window 31.4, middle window 30.9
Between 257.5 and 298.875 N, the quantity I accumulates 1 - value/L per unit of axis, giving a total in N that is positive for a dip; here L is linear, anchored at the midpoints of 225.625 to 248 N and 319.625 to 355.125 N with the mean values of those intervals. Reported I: -2.8 N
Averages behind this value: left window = 28.2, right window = 31.5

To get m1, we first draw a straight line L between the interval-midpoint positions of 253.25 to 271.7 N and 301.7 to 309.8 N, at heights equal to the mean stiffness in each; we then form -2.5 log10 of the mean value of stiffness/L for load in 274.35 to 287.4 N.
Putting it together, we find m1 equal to 0.22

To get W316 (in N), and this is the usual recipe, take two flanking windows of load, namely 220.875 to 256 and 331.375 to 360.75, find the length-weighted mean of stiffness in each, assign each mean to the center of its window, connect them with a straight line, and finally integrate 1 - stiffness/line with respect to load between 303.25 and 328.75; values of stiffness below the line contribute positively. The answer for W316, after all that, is -1.7 N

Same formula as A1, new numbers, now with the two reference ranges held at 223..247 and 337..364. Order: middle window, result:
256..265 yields -0.21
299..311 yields -0.14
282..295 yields 0.20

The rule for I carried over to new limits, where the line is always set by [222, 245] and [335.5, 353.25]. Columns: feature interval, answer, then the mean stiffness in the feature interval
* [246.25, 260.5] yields -3.5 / 34.3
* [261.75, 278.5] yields -3.8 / 34.7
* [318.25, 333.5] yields -0.6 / 31.8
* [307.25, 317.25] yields -1.2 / 33.5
